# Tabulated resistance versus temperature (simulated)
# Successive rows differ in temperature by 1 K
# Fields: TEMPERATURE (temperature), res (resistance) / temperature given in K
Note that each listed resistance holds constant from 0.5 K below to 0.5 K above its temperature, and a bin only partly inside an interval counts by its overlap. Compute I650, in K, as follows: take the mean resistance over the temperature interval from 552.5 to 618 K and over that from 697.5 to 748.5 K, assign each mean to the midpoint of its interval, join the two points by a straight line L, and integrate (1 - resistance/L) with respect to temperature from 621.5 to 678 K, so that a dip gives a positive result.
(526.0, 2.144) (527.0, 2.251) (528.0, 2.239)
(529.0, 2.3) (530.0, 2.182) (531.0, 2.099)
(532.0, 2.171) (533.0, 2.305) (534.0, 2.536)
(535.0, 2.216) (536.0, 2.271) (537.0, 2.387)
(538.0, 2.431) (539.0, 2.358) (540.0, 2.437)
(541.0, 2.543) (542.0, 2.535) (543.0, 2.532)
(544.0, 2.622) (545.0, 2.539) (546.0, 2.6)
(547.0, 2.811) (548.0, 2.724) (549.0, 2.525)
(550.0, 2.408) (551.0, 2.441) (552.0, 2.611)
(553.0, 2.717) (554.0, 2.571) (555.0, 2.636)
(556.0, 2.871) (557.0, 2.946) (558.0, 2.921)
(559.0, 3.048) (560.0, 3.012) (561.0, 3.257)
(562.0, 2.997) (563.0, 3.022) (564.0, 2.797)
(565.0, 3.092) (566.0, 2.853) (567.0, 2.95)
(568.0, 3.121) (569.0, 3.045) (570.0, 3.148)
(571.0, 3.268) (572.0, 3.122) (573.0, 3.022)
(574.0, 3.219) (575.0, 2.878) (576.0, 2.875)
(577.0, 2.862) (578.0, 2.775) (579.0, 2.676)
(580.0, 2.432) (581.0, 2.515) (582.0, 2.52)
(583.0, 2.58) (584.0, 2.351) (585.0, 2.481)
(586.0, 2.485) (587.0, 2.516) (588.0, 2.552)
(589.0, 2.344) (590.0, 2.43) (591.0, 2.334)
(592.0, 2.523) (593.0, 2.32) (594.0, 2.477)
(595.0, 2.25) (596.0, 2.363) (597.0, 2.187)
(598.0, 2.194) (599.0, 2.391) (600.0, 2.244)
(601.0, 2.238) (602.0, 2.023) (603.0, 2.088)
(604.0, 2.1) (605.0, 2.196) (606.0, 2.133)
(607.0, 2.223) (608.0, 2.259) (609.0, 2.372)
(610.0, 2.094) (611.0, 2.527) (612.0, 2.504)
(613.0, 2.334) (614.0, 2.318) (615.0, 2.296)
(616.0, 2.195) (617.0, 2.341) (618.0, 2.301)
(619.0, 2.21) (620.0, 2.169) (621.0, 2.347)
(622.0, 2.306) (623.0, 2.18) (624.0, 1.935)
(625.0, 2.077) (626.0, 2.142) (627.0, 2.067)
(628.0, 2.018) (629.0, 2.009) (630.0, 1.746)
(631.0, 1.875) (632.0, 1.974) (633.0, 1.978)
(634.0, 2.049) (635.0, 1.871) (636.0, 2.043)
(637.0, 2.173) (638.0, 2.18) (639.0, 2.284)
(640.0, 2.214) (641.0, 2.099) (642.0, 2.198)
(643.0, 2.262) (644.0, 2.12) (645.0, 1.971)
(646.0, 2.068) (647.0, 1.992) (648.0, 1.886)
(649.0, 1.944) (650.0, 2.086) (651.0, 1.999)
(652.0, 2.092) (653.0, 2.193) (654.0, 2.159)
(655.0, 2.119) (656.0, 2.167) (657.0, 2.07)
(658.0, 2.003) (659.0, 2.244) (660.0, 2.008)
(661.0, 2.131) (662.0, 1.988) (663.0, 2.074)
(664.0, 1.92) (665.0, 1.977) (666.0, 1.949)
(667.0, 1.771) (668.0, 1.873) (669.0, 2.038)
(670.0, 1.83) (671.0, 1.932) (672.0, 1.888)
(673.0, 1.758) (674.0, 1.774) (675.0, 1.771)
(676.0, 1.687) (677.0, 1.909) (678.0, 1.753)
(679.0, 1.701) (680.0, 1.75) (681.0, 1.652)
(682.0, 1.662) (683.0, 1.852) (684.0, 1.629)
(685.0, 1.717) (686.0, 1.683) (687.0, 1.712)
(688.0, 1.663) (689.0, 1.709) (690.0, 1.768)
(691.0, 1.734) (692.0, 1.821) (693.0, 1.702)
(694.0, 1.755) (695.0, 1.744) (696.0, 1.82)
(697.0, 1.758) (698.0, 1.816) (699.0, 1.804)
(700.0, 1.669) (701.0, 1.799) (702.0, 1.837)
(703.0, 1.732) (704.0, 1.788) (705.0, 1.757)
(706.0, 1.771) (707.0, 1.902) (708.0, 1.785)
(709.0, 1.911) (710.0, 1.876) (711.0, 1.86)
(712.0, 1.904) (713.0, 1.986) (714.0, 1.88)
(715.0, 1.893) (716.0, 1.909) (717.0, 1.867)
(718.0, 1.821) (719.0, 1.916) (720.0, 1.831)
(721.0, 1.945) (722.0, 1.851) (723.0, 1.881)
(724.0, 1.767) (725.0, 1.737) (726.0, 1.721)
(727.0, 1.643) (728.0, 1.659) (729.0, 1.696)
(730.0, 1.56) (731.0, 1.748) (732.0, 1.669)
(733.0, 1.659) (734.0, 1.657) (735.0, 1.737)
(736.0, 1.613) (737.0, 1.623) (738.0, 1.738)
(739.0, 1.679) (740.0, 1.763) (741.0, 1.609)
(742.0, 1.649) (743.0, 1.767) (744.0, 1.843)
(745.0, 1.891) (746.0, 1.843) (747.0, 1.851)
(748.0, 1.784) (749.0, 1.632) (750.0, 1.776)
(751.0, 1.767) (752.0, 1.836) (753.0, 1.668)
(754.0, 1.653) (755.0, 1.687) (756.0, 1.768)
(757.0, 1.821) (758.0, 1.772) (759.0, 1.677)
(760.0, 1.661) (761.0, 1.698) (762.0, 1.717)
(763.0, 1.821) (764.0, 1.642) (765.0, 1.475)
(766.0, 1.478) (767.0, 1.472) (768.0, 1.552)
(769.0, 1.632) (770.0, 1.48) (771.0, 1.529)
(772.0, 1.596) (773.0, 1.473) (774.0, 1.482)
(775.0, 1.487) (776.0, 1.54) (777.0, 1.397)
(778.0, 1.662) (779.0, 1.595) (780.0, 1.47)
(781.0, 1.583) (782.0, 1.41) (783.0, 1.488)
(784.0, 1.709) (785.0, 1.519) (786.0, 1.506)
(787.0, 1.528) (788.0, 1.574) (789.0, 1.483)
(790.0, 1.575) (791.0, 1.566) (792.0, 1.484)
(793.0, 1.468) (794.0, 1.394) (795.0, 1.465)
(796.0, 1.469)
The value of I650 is 5.0 K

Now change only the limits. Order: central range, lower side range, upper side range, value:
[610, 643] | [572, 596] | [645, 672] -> 1.57 K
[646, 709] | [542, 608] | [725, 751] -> 5.80 K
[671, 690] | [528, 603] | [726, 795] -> 2.68 K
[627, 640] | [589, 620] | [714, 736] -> 0.79 K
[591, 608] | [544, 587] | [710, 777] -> 2.24 K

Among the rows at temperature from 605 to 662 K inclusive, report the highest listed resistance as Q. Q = 2.527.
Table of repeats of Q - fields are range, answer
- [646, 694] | 2.244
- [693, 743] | 1.986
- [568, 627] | 3.268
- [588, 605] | 2.552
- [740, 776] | 1.891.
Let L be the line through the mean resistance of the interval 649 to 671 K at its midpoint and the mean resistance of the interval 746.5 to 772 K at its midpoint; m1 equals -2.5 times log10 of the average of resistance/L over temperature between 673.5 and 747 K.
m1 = 0.05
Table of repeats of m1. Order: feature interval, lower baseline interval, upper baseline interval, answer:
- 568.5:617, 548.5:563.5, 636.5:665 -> 0.021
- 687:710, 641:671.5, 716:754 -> 0.063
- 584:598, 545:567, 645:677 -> 0.058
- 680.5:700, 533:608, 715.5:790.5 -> 0.148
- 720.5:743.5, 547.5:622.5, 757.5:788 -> 0.046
